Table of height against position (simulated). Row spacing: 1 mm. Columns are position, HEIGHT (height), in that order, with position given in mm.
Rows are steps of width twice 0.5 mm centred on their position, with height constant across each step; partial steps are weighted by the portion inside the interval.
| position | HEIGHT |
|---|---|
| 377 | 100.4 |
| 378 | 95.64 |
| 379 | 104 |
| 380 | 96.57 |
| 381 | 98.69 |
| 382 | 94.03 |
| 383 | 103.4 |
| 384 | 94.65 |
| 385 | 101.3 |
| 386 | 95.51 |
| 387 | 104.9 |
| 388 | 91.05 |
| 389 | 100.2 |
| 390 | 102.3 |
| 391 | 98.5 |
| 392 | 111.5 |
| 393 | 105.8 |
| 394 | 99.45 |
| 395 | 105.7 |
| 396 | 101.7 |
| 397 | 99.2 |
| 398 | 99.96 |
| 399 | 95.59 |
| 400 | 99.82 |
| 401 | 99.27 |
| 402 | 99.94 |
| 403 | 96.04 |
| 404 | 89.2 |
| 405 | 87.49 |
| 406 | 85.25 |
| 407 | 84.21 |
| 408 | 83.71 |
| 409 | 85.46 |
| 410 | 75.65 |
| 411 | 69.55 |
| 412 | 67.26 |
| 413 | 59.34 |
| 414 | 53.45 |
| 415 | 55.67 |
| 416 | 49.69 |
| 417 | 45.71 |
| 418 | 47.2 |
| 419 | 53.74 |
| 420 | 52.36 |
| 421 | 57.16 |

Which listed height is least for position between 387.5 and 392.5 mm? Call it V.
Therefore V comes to 91.05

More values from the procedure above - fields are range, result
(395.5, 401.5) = 95.59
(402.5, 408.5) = 83.71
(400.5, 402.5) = 99.27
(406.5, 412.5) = 67.26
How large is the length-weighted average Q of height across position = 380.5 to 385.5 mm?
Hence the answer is 98.4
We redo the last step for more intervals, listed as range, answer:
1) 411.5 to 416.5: 57.1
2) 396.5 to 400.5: 98.6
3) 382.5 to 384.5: 99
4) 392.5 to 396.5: 103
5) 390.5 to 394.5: 104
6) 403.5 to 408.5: 86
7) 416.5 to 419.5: 48.9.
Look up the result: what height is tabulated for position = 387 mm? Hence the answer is 104.9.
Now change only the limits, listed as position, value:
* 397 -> 99.2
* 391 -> 98.5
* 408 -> 83.71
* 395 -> 105.7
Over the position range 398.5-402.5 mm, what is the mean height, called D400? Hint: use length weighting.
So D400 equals 98.7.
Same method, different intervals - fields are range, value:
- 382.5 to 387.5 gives 100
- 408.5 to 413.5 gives 71.5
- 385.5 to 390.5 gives 98.8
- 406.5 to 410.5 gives 82.3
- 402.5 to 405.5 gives 90.9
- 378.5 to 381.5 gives 99.8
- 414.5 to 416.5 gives 52.7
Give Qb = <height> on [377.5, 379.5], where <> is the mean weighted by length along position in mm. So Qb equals 99.8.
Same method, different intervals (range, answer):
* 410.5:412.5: 68.4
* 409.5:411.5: 72.6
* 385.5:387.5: 100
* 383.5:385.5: 98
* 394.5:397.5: 102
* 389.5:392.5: 104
